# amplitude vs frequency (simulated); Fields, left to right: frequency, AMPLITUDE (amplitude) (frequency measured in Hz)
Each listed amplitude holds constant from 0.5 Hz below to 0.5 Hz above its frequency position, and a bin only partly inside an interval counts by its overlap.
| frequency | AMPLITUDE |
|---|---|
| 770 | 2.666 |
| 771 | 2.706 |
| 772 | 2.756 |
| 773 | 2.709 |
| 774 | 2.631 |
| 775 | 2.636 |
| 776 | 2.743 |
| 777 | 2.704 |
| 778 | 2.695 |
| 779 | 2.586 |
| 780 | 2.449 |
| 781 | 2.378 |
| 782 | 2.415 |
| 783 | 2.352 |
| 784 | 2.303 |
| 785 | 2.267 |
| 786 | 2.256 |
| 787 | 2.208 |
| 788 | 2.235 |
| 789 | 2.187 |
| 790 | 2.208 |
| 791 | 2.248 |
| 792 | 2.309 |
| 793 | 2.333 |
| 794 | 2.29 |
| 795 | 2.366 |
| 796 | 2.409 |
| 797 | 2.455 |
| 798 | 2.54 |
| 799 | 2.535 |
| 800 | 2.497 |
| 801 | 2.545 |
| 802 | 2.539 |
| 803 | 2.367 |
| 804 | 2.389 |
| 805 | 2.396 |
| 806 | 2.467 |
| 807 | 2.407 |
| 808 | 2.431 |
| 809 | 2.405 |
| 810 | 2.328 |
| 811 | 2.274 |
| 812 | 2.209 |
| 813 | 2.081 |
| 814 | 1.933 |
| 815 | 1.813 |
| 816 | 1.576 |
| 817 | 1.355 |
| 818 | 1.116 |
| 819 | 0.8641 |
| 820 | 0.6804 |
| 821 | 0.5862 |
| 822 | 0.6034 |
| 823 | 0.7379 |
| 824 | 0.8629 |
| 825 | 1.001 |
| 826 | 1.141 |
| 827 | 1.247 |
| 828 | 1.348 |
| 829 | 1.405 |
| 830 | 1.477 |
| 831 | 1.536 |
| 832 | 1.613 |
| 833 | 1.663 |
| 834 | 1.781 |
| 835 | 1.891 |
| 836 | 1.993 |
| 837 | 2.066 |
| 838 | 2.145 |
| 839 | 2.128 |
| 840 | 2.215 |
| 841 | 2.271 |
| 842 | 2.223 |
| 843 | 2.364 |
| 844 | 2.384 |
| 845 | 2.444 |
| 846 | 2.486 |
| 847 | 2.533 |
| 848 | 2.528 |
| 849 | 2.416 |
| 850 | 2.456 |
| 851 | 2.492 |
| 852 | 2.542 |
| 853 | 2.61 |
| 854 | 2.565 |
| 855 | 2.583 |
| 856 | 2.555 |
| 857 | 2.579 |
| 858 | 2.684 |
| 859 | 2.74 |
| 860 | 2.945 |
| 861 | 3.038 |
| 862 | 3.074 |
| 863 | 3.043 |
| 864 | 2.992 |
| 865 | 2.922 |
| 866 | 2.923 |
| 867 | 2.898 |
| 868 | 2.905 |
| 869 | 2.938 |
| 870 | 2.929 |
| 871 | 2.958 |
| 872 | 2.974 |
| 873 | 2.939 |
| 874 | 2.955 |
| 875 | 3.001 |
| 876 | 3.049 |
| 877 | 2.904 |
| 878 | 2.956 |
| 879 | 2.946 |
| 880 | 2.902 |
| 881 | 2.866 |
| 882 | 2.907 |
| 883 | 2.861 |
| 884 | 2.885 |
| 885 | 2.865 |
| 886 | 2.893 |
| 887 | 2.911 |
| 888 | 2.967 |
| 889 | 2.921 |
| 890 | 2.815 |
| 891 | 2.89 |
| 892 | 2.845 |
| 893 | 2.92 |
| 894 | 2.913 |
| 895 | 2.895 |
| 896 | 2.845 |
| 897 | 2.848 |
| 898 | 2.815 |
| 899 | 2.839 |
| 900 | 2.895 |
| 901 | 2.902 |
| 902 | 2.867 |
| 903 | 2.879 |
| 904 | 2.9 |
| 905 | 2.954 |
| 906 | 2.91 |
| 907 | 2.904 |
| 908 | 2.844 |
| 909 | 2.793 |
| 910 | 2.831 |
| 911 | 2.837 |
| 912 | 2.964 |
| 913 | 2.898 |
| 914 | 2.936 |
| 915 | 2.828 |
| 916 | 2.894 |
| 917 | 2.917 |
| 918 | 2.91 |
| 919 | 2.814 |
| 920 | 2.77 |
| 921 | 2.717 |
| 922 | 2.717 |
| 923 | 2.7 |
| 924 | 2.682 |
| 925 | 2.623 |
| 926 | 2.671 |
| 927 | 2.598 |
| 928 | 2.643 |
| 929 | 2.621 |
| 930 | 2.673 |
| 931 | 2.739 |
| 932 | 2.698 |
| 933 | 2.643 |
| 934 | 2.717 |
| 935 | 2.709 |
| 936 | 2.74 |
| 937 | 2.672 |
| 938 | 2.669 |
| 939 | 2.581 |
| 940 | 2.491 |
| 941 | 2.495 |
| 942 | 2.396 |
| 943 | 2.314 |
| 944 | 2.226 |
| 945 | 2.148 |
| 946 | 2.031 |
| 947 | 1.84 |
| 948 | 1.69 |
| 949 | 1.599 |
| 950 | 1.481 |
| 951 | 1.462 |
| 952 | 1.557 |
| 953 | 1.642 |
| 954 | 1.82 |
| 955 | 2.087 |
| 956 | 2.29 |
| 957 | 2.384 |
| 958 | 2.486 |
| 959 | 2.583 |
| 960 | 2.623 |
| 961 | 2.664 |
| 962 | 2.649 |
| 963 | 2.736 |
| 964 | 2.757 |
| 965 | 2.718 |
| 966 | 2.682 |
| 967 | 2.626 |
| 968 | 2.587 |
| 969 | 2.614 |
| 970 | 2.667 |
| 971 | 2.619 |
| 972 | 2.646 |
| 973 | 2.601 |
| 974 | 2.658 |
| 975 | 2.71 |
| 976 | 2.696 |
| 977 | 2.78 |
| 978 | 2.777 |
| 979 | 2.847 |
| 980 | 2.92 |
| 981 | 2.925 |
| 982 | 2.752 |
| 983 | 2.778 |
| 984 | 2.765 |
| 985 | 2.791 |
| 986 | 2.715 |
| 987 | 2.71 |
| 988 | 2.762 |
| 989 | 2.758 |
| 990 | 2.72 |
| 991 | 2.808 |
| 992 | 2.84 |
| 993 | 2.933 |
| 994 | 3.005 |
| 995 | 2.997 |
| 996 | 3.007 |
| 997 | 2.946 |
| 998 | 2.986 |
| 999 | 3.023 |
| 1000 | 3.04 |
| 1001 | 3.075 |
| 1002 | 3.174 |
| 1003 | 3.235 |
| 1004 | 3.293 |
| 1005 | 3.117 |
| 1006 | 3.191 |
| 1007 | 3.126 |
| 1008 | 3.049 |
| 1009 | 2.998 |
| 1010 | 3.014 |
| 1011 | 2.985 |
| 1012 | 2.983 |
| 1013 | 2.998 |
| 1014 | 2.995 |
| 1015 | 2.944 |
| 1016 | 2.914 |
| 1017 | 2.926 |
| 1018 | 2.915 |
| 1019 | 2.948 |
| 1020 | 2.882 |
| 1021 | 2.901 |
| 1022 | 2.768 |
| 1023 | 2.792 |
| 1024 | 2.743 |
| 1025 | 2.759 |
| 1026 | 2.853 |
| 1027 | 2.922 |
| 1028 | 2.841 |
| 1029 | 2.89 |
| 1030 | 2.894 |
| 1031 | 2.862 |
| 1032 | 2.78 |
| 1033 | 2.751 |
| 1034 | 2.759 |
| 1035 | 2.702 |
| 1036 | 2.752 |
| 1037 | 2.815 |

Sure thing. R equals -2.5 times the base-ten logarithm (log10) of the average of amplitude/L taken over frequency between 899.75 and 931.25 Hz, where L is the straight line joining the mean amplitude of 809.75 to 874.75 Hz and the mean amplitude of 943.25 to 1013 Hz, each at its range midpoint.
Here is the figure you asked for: -0.163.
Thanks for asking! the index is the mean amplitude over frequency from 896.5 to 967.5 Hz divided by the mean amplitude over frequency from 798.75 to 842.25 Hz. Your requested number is 1.4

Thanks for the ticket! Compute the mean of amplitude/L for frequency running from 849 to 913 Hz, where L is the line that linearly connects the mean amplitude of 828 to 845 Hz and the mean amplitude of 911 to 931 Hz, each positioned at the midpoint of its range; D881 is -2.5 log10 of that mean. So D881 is -0.20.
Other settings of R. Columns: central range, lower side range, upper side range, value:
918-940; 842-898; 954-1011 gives 0.04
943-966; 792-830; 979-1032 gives 0.21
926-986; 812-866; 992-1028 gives 0.08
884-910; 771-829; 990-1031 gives -0.16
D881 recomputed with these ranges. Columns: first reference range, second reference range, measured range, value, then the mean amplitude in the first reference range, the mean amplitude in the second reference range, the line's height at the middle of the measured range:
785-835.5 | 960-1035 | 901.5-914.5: -0.20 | 1.89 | 2.86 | 2.39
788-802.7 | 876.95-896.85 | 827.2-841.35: 0.40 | 2.38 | 2.89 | 2.6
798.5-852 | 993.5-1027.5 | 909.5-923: -0.17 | 1.92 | 2.99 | 2.44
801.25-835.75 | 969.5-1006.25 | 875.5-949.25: -0.18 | 1.67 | 2.87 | 2.34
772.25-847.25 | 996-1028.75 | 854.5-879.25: -0.24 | 2.06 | 2.98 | 2.32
